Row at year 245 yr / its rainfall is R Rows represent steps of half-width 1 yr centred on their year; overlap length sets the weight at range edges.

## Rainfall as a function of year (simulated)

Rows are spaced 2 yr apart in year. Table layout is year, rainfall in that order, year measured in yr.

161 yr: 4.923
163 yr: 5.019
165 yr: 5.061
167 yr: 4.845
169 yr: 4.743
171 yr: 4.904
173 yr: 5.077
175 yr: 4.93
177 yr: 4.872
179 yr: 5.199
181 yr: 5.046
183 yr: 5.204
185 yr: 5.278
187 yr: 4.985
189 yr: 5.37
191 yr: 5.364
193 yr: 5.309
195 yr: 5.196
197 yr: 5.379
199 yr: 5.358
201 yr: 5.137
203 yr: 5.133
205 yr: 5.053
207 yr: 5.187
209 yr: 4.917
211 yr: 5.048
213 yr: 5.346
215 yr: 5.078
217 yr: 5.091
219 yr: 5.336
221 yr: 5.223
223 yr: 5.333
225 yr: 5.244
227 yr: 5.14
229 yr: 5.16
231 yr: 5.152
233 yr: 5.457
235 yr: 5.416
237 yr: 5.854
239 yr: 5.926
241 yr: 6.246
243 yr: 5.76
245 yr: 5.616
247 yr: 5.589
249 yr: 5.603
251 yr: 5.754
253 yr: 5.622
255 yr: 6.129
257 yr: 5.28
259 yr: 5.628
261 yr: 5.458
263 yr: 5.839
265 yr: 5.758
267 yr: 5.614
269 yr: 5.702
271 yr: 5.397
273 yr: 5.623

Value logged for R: 5.616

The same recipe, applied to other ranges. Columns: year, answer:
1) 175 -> 4.93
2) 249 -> 5.603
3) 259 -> 5.628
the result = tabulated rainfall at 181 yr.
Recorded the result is 5.046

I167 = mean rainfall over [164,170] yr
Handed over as 4.88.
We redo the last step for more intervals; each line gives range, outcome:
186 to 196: 5.24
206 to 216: 5.12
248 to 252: 5.68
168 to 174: 4.91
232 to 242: 5.78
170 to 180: 5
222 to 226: 5.29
